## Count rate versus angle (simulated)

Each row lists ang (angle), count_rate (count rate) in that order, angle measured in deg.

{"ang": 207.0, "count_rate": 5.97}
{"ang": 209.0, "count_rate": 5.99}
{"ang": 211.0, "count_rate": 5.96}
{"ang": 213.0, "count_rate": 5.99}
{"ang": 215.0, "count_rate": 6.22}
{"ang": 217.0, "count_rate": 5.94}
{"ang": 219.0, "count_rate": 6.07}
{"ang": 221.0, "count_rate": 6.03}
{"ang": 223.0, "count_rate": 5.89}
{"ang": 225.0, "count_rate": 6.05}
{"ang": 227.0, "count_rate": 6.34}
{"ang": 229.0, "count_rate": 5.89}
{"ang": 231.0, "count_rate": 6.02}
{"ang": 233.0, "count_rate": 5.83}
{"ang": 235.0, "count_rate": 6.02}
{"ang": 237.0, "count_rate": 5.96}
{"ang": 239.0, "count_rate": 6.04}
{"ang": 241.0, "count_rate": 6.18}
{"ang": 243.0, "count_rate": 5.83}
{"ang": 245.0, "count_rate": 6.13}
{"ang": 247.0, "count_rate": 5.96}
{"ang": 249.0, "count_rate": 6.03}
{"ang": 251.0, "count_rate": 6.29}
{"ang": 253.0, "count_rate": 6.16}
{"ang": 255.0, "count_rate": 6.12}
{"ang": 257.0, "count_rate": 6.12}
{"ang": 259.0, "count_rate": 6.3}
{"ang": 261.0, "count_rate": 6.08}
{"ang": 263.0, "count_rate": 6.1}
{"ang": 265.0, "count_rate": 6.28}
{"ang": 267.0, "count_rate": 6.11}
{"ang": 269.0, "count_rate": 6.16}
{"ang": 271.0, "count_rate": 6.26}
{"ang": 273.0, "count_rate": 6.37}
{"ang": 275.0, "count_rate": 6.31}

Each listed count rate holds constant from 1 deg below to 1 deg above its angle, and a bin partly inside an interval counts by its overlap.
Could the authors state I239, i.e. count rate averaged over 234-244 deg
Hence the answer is 6.01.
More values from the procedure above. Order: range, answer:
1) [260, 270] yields 6.15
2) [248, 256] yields 6.15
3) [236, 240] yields 6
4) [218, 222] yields 6.05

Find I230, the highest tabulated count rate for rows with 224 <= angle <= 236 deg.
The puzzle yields 6.34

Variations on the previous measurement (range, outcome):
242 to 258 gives 6.29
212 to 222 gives 6.22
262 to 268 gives 6.28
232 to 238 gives 6.02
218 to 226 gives 6.07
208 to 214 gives 5.99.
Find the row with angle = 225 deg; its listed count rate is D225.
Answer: 6.05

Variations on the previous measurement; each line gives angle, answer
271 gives 6.26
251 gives 6.29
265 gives 6.28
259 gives 6.3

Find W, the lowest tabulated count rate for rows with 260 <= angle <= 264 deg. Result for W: 6.08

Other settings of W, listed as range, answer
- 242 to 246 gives 5.83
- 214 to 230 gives 5.89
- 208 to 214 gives 5.96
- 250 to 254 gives 6.16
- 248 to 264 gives 6.03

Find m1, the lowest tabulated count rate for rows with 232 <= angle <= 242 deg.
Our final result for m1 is 5.83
